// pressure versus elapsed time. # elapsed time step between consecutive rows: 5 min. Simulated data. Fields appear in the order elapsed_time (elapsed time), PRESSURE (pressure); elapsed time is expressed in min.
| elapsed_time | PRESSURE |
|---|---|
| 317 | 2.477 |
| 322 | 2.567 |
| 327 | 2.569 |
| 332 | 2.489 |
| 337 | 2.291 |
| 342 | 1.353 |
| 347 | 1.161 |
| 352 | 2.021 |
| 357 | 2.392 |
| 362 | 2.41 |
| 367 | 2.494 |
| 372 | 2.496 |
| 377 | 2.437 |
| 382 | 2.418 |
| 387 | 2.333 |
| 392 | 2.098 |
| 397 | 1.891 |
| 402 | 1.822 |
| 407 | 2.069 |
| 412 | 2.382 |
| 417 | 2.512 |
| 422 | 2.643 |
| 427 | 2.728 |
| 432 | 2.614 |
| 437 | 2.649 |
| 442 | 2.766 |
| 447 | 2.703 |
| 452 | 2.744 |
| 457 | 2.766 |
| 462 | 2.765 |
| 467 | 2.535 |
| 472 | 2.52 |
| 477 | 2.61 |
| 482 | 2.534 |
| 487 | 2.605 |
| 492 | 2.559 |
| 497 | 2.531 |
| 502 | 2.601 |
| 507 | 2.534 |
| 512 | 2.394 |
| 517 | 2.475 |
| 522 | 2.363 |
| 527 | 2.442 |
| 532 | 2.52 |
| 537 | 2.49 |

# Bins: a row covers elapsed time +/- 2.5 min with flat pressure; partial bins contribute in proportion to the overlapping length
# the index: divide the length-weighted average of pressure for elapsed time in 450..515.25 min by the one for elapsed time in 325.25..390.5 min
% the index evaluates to 1.17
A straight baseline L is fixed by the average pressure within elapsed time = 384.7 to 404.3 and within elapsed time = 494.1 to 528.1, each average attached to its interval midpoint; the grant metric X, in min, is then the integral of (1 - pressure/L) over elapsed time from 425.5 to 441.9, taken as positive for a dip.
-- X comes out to -3.7 min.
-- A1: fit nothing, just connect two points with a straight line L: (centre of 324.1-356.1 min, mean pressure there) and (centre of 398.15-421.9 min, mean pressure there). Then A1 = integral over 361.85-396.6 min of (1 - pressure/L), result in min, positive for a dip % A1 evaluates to -3.68 min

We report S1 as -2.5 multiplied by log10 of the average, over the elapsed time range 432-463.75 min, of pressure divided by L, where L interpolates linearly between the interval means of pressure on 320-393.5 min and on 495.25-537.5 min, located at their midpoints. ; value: -0.148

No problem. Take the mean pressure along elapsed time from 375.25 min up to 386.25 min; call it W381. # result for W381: 2.41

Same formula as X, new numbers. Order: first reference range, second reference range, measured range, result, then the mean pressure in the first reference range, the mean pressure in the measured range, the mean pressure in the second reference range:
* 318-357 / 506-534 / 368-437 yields -4.0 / 2.1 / 2.36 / 2.45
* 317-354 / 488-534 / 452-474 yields -2.6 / 2.09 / 2.66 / 2.49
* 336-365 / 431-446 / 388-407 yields 2.8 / 1.93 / 1.99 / 2.69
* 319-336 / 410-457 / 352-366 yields 1.2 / 2.52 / 2.34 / 2.65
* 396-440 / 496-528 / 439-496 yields -4.9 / 2.39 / 2.64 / 2.48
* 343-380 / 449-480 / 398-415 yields 2.1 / 2.17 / 2.09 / 2.66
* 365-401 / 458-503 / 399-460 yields -2.4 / 2.29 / 2.53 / 2.59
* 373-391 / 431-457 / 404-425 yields 1.3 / 2.38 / 2.4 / 2.71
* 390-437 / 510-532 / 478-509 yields -2.1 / 2.33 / 2.56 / 2.43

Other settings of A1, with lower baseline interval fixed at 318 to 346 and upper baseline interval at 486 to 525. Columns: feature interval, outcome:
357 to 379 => -1.8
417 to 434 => -2.0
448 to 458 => -1.4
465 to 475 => -0.4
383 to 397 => 0.8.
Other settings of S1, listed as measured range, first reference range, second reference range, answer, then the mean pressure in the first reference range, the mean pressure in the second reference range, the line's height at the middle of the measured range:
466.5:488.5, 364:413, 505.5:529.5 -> -0.081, 2.24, 2.44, 2.38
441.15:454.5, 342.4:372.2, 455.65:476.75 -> -0.080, 2.08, 2.64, 2.54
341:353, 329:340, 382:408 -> 0.484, 2.35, 2.08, 2.29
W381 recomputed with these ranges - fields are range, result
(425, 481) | 2.67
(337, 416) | 2.13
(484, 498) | 2.57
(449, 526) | 2.57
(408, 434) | 2.55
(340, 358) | 1.69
